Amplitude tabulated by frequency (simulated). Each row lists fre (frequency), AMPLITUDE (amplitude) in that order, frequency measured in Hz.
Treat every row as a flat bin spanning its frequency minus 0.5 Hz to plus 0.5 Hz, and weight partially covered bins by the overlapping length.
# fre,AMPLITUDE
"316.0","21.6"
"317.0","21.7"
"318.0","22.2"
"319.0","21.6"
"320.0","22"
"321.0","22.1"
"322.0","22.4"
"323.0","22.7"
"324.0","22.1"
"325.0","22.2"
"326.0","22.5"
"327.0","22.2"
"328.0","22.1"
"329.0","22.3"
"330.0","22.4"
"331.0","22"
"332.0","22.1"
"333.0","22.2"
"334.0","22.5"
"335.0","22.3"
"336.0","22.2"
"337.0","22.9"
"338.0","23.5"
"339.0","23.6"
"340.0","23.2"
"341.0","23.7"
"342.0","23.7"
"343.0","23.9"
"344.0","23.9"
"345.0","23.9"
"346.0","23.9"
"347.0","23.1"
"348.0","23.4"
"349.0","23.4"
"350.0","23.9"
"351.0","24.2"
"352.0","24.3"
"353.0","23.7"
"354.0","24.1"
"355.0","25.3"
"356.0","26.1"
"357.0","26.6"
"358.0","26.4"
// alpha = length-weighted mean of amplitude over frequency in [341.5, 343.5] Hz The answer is 23.8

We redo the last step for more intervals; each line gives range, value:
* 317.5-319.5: 21.9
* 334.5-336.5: 22.2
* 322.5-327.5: 22.3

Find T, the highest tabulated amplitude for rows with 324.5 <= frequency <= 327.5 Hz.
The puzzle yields 22.5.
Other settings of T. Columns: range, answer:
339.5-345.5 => 23.9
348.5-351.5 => 24.2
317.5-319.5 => 22.2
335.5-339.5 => 23.6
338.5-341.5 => 23.7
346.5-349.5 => 23.4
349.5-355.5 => 25.3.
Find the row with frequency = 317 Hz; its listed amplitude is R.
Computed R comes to 21.7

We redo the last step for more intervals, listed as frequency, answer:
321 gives 22.1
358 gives 26.4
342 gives 23.7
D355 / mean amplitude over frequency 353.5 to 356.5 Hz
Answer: 25.2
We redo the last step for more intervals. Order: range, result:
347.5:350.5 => 23.6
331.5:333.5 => 22.1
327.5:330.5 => 22.3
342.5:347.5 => 23.7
